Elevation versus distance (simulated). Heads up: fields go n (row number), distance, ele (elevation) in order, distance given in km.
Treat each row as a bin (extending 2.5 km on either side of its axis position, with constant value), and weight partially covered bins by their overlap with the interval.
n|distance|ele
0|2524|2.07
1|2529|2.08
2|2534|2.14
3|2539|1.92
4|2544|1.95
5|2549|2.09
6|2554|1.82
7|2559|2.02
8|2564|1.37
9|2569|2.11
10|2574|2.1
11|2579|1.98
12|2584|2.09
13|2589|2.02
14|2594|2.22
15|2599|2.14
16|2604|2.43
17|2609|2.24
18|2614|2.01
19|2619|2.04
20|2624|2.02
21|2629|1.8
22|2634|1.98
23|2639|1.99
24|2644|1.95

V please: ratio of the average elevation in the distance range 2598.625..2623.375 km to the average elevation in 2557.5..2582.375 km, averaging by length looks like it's 1.13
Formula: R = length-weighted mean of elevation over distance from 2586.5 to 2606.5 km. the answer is 2.2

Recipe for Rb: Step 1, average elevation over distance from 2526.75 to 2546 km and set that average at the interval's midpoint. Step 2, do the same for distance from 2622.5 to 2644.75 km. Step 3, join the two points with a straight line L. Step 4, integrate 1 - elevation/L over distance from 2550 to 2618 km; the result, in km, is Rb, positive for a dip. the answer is -2.0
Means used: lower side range 2.02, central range 2.04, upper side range 1.94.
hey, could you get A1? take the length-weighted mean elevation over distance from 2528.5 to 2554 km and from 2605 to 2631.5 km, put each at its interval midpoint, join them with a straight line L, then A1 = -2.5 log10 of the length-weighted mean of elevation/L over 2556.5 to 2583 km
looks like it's 0.05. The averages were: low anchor 2.01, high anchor 2.05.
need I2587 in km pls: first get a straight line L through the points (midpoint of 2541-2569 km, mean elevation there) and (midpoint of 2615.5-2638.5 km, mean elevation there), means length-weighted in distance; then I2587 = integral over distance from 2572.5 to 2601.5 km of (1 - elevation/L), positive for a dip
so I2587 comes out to -2.7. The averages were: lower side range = 1.87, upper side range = 1.96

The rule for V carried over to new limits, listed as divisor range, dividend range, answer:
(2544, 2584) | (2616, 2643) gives 1.01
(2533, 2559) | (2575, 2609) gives 1.09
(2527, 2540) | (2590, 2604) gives 1.07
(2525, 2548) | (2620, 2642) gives 0.96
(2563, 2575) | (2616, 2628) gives 1.06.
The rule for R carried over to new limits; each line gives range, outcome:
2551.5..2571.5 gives 1.83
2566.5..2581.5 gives 2.06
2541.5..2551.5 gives 2.02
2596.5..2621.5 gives 2.17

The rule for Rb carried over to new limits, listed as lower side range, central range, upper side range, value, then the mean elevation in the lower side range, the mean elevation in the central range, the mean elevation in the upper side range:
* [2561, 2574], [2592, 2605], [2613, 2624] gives -2.0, 1.82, 2.25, 2.03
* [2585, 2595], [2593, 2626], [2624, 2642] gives -2.1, 2.1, 2.16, 1.94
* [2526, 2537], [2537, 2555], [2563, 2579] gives 0.7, 2.1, 1.96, 1.92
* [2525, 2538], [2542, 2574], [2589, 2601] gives 3.1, 2.08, 1.91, 2.15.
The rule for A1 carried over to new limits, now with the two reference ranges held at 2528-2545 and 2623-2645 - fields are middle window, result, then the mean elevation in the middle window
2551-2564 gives 0.11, 1.82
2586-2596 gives -0.07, 2.11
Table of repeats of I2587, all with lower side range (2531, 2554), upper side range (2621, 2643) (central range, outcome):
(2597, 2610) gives -2.06 km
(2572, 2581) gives -0.26 km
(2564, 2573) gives 0.39 km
